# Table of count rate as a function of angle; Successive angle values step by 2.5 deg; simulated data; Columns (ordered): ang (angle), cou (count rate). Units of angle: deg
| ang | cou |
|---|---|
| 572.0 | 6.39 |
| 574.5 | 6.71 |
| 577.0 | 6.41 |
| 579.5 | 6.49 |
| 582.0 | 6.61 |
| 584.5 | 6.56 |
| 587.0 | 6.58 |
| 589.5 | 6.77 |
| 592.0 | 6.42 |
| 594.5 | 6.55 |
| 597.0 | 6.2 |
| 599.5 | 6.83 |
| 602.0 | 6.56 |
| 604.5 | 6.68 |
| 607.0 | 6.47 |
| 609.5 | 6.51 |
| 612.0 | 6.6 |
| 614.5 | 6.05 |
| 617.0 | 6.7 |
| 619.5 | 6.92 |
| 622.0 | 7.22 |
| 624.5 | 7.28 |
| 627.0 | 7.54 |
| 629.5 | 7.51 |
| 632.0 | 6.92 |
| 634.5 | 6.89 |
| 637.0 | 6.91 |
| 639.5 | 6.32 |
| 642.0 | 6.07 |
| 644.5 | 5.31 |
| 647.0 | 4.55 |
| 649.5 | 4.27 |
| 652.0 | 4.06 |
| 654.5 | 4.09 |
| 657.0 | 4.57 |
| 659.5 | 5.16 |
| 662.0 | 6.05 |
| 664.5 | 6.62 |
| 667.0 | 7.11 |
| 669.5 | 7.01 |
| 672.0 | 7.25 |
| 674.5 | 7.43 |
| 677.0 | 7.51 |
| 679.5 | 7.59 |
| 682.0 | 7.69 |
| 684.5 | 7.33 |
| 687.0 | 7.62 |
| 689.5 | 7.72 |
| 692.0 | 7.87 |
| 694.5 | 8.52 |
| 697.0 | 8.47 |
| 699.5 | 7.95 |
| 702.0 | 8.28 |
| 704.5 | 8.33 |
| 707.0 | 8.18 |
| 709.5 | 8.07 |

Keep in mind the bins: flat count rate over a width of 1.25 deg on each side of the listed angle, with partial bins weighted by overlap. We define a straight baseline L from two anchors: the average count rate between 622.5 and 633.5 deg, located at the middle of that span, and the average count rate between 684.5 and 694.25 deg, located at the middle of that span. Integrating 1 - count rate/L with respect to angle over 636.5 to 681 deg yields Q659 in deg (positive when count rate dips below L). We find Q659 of 9.2 deg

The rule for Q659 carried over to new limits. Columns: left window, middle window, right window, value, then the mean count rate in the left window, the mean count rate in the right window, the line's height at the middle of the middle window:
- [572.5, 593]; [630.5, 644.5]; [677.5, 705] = 1.40 deg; 6.56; 7.92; 7.25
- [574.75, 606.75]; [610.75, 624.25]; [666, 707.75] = 0.30 deg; 6.56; 7.76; 6.89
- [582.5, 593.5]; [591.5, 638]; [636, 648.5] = -4.59 deg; 6.58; 5.78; 6.19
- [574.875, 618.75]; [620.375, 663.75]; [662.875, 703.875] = 6.94 deg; 6.54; 7.62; 7.1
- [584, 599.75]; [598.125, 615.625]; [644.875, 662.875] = -1.26 deg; 6.54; 4.68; 6.09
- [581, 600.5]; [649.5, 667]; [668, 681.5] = 4.95 deg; 6.56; 7.37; 7.21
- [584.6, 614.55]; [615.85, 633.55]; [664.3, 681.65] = -0.94 deg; 6.54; 7.28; 6.79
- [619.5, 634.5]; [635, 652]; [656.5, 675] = 3.42 deg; 7.23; 6.43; 6.89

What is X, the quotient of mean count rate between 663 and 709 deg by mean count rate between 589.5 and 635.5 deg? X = 1.1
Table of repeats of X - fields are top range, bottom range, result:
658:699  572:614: 1.12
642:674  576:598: 0.86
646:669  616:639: 0.74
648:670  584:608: 0.82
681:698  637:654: 1.52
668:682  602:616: 1.14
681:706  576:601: 1.22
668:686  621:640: 1.04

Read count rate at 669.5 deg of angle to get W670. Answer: 7.01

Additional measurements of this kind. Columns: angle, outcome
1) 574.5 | 6.71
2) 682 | 7.69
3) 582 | 6.61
